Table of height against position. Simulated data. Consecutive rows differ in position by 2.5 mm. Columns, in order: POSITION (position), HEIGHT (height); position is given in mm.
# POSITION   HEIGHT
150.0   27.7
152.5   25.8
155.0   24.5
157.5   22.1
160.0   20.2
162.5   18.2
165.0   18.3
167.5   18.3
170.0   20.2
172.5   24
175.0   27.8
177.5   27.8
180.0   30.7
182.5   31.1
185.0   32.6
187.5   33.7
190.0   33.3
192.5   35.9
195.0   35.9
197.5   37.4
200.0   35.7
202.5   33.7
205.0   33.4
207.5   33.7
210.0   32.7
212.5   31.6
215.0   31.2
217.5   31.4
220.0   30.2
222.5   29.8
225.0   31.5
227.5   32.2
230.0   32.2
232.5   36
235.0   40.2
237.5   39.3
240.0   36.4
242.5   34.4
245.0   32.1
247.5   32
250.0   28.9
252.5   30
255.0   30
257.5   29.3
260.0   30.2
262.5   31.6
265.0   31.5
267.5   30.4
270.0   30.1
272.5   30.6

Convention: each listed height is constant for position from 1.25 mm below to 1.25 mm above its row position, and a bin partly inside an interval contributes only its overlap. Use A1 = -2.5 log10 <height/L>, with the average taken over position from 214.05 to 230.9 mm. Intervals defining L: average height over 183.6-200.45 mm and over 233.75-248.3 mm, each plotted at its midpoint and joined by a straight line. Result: 0.14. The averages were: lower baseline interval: 34.9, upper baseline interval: 35.8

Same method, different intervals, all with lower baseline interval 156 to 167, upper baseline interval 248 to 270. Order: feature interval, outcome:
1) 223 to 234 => -0.22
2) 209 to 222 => -0.22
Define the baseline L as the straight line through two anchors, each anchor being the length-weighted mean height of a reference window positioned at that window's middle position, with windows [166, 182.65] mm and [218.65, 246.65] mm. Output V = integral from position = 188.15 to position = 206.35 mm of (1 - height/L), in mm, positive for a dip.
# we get -4.0 mm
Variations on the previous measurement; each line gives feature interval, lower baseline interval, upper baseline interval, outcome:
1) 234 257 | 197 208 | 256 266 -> -1.3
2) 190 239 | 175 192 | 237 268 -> -3.5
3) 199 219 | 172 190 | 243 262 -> -1.7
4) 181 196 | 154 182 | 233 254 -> -4.3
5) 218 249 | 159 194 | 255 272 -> -4.9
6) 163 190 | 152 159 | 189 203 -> 3.2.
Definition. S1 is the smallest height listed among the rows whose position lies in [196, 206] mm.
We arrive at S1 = 33.4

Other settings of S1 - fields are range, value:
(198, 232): 29.8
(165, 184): 18.3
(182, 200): 31.1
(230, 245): 32.1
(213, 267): 28.9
